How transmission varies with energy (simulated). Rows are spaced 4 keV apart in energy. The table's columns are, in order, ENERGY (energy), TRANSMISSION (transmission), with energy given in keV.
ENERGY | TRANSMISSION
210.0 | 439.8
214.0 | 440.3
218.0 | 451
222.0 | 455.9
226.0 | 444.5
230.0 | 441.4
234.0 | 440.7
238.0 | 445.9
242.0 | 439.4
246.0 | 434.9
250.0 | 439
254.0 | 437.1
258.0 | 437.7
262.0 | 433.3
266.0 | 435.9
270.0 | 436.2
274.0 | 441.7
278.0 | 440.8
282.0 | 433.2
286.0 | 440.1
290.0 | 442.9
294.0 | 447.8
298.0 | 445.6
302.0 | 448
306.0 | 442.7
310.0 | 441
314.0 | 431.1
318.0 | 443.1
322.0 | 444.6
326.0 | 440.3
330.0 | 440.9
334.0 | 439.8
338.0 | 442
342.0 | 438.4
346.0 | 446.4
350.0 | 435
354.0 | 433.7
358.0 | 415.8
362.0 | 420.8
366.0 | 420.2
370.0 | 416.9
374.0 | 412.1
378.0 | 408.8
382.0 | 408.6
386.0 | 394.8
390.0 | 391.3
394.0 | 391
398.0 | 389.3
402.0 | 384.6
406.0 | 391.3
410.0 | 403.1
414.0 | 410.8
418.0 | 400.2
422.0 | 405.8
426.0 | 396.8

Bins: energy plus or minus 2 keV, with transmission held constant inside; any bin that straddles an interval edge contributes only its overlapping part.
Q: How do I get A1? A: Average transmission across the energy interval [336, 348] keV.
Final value 442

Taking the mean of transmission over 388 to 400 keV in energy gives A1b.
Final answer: 391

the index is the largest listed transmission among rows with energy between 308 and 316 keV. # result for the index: 441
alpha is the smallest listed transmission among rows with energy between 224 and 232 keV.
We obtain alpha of 441.4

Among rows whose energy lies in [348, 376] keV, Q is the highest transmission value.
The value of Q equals 435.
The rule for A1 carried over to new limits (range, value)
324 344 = 440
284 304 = 445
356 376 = 417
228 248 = 440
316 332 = 442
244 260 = 437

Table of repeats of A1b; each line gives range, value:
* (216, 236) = 447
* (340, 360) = 434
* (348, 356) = 434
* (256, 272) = 436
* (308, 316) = 436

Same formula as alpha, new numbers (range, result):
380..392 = 391.3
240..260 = 434.9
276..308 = 433.2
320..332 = 440.3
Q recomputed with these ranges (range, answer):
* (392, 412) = 403.1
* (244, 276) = 441.7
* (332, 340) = 442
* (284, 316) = 448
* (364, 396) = 420.2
